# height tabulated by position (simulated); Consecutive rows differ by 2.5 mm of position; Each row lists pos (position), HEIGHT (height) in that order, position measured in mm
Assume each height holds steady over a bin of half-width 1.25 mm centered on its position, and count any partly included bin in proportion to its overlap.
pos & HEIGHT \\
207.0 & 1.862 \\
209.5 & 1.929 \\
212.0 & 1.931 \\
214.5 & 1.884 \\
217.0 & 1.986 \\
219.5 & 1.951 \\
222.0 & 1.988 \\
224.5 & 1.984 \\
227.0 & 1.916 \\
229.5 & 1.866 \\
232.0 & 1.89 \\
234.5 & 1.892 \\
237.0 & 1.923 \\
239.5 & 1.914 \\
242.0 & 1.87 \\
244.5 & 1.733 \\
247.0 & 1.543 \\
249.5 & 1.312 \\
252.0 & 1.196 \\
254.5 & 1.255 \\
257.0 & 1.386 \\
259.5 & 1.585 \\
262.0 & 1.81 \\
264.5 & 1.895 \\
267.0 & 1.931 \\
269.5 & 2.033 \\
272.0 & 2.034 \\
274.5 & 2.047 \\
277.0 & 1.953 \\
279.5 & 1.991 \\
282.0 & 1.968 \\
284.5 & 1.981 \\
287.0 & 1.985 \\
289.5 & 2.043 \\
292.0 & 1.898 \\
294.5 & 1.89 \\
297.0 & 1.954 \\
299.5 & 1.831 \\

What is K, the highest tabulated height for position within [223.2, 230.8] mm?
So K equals 1.984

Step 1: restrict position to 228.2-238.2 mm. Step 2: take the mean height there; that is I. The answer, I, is 1.89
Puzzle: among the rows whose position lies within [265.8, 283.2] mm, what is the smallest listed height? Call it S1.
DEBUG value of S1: 1.931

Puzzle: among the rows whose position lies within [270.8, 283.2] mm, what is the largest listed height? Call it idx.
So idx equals 2.047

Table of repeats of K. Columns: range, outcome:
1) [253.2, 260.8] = 1.585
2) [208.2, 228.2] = 1.988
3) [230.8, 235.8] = 1.892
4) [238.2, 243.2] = 1.914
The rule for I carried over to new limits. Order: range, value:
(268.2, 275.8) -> 2.04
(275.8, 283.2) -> 1.97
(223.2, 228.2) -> 1.95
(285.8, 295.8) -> 1.95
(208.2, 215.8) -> 1.91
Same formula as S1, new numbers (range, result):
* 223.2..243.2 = 1.866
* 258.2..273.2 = 1.585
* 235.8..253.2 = 1.196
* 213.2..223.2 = 1.884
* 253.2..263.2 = 1.255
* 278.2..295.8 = 1.89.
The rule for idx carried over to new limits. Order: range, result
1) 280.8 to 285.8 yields 1.981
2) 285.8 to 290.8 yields 2.043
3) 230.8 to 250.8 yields 1.923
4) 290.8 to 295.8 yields 1.898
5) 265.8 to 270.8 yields 2.033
